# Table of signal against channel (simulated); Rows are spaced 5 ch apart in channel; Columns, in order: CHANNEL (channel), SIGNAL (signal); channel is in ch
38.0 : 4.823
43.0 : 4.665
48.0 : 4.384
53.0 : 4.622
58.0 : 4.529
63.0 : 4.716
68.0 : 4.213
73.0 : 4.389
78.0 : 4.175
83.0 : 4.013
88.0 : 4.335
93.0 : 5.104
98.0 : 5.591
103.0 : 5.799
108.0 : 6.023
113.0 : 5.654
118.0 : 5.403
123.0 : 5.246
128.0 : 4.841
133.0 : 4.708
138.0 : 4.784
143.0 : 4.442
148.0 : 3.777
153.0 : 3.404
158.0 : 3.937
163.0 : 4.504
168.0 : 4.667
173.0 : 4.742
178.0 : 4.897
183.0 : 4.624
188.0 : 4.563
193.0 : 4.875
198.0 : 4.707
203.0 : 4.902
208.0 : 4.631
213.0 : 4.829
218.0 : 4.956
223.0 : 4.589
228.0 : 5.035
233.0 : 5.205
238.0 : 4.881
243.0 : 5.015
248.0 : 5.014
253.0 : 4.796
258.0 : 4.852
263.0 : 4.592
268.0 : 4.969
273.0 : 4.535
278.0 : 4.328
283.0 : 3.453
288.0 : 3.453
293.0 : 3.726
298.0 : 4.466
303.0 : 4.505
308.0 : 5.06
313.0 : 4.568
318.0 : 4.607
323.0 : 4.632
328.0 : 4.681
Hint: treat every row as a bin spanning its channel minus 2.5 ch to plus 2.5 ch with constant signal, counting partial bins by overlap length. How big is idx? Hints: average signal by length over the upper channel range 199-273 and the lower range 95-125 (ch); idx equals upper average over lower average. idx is 0.87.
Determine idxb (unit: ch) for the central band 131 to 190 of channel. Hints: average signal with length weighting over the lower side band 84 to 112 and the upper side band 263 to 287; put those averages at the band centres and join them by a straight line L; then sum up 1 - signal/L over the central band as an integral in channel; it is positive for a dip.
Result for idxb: 6.3 ch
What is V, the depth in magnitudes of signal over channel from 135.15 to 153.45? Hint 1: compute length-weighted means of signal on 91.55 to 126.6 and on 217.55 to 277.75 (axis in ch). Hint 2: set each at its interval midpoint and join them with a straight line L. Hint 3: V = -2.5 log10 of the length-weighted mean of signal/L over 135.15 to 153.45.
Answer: 0.268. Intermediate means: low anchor 5.54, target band 4.19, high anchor 4.85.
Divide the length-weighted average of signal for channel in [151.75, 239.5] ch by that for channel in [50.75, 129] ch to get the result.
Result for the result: 1.0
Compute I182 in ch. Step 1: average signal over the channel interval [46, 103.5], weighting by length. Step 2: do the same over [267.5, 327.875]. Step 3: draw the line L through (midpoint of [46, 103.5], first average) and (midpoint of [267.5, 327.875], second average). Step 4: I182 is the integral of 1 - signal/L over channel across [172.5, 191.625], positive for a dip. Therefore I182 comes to -0.9 ch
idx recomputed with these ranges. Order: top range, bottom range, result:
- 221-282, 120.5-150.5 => 1.03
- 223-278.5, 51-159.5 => 1.03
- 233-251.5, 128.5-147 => 1.09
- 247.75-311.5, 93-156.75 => 0.89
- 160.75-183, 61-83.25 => 1.09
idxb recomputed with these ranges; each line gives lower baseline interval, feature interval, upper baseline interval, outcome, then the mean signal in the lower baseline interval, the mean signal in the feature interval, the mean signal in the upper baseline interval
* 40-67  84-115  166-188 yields -4.8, 4.57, 5.35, 4.71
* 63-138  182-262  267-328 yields -4.5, 4.95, 4.84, 4.36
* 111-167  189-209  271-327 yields -1.3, 4.6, 4.77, 4.31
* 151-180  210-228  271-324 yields -2.0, 4.37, 4.82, 4.29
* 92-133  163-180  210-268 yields 1.5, 5.42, 4.73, 4.89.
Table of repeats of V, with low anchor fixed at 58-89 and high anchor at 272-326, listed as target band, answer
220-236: -0.15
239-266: -0.13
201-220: -0.12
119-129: -0.19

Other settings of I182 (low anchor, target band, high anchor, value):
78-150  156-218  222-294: 1.18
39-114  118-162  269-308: 1.51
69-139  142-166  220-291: 4.28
